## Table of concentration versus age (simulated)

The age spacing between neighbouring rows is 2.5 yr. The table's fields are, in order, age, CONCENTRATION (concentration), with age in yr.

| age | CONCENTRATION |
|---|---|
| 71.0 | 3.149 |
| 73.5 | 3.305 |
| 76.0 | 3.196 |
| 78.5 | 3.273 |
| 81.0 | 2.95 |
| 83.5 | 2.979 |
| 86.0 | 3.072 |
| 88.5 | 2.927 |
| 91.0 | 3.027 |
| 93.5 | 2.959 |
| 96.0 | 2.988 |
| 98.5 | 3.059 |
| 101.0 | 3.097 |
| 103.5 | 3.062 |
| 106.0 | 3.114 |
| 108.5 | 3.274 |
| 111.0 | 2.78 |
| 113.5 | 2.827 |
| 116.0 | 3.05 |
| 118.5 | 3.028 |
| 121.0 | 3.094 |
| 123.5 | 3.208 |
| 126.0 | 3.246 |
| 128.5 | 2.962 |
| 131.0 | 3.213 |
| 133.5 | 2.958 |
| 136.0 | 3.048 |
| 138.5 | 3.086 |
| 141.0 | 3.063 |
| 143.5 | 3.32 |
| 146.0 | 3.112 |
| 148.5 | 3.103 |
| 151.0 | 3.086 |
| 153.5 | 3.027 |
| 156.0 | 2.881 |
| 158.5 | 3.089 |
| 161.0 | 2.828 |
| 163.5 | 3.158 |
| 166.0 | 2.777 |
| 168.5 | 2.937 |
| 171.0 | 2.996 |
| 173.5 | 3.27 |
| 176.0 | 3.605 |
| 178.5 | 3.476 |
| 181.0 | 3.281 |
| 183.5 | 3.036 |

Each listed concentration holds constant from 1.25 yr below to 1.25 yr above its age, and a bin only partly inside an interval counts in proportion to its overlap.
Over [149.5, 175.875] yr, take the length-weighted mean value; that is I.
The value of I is 3.03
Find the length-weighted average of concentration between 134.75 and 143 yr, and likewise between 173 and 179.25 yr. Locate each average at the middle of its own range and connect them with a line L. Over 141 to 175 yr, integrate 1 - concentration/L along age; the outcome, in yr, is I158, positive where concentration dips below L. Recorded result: 2.4 yr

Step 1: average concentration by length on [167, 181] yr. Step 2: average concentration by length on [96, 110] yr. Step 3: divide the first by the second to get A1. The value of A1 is 1.05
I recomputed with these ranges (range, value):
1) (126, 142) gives 3.07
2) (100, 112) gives 3.07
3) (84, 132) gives 3.05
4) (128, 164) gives 3.06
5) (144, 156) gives 3.08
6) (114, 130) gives 3.09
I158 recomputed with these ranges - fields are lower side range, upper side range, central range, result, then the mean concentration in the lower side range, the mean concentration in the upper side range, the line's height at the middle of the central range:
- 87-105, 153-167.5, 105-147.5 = -1.3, 3.02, 2.96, 2.99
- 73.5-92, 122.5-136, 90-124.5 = 0.6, 3.08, 3.11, 3.09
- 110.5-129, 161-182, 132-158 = 0.2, 3.04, 3.16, 3.1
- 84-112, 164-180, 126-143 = 0.1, 3.03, 3.18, 3.1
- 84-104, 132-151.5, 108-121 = 0.3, 3.02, 3.1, 3.05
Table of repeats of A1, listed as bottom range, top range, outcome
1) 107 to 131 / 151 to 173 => 0.97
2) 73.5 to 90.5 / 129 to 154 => 1.01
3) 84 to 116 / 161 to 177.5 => 1.03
